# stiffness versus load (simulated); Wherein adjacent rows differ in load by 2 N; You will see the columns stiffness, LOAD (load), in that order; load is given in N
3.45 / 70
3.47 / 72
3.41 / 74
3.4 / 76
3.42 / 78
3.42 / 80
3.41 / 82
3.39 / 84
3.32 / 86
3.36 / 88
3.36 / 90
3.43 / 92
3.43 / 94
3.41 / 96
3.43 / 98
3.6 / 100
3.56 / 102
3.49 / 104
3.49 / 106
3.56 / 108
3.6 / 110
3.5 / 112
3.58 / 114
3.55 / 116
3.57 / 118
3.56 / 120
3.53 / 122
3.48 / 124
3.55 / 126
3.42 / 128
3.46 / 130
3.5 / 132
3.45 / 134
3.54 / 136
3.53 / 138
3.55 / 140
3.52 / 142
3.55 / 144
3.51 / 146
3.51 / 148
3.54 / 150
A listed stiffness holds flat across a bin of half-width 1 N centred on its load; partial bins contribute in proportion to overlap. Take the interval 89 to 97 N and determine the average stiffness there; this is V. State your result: 3.41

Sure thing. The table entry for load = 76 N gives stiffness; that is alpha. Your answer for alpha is 3.4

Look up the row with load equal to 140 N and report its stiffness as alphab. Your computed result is 3.55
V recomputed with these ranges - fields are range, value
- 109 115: 3.56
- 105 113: 3.54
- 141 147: 3.53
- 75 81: 3.41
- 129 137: 3.49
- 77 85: 3.41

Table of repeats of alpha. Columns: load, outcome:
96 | 3.41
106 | 3.49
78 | 3.42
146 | 3.51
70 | 3.45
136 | 3.54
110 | 3.6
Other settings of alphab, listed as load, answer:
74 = 3.41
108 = 3.56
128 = 3.42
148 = 3.51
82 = 3.41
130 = 3.46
